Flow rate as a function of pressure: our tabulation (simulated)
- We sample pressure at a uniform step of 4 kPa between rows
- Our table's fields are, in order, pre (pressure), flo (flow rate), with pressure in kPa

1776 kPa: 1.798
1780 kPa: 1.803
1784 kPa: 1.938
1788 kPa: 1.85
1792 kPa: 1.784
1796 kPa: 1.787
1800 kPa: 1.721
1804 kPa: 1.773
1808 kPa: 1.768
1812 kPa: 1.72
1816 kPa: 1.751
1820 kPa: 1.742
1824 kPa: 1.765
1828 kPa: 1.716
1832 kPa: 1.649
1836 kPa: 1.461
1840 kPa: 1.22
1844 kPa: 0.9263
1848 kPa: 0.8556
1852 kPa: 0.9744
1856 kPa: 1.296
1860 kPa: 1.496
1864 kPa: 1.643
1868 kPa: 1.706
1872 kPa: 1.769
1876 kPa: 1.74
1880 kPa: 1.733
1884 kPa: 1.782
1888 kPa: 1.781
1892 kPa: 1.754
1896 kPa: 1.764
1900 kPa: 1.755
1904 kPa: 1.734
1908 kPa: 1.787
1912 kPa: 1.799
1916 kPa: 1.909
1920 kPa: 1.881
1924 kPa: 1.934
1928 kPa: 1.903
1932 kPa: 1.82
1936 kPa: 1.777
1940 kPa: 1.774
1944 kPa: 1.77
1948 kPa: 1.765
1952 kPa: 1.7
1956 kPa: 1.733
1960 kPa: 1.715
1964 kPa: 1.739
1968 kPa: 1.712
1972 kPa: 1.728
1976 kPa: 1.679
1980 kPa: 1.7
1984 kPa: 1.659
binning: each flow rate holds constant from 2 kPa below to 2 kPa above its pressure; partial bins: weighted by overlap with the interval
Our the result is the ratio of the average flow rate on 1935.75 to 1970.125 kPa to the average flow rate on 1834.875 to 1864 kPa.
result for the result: 1.5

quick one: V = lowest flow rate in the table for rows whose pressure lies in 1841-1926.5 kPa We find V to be 0.8556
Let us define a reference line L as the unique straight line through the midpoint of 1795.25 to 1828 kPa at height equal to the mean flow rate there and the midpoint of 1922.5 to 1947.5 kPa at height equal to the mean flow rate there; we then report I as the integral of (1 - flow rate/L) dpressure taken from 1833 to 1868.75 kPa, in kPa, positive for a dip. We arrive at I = 9.9 kPa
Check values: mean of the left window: 1.75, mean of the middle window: 1.28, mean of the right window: 1.82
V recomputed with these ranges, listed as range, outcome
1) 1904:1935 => 1.734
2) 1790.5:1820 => 1.72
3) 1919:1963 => 1.7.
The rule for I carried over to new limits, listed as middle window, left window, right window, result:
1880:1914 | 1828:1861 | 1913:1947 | -3.3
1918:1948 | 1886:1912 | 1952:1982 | -1.6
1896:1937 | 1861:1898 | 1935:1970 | -2.1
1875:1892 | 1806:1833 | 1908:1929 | 0.6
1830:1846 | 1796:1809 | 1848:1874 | 2.6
